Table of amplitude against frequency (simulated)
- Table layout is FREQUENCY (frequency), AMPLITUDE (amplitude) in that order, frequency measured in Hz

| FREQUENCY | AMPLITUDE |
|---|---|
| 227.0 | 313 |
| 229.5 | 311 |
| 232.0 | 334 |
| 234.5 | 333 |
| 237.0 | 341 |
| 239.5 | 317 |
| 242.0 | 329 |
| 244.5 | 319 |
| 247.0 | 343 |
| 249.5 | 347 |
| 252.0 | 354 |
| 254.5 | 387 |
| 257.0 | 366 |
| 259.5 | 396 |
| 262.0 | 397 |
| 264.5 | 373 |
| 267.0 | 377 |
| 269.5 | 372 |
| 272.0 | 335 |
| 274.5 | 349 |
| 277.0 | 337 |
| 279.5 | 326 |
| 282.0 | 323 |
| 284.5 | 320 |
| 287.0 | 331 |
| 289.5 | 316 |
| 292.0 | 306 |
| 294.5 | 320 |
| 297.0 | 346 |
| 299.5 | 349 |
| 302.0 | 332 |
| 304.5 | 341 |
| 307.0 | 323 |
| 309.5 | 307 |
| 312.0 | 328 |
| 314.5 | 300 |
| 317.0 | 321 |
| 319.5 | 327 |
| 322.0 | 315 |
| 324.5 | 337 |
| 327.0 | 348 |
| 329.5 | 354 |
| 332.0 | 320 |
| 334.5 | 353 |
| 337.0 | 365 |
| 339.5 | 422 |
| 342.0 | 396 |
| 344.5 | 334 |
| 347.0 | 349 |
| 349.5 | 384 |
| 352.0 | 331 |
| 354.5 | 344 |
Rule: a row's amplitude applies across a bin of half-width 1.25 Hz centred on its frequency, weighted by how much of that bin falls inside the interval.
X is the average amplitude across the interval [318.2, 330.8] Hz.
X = 336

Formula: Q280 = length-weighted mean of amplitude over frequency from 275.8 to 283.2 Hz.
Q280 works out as 329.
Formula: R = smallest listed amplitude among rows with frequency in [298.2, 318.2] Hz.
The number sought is 300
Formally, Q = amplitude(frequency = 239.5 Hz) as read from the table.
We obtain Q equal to 317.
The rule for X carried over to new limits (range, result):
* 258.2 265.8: 388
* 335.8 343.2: 395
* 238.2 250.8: 331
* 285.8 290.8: 323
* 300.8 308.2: 332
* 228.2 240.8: 327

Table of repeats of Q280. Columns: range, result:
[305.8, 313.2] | 319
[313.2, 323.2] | 316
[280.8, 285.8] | 322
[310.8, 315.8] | 314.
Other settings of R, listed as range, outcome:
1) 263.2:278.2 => 335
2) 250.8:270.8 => 354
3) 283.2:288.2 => 320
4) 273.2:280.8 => 326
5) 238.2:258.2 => 317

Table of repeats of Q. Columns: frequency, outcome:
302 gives 332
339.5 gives 422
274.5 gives 349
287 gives 331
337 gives 365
